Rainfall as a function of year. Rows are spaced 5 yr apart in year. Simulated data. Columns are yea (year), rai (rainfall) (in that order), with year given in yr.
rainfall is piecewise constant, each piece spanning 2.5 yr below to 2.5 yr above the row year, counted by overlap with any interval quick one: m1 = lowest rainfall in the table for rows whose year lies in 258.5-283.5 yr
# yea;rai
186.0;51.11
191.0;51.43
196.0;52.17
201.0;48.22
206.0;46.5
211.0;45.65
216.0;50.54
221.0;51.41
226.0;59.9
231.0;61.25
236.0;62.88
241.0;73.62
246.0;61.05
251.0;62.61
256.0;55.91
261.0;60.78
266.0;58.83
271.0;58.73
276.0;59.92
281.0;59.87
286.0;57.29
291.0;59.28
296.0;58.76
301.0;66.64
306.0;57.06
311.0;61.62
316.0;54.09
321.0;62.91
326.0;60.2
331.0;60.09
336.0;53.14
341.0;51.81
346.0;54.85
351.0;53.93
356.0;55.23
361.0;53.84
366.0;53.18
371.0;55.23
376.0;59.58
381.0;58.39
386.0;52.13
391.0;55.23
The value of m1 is 58.73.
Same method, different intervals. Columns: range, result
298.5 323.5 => 54.09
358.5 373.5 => 53.18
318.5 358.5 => 51.81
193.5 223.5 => 45.65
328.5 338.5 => 53.14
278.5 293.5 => 57.29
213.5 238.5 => 50.54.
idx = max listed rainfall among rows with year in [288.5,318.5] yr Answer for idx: 66.64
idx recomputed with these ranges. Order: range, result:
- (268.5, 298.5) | 59.92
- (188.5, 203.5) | 52.17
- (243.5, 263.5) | 62.61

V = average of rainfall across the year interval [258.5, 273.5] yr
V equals 59.4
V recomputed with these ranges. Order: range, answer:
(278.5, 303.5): 60.4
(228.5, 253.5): 64.3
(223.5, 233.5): 60.6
